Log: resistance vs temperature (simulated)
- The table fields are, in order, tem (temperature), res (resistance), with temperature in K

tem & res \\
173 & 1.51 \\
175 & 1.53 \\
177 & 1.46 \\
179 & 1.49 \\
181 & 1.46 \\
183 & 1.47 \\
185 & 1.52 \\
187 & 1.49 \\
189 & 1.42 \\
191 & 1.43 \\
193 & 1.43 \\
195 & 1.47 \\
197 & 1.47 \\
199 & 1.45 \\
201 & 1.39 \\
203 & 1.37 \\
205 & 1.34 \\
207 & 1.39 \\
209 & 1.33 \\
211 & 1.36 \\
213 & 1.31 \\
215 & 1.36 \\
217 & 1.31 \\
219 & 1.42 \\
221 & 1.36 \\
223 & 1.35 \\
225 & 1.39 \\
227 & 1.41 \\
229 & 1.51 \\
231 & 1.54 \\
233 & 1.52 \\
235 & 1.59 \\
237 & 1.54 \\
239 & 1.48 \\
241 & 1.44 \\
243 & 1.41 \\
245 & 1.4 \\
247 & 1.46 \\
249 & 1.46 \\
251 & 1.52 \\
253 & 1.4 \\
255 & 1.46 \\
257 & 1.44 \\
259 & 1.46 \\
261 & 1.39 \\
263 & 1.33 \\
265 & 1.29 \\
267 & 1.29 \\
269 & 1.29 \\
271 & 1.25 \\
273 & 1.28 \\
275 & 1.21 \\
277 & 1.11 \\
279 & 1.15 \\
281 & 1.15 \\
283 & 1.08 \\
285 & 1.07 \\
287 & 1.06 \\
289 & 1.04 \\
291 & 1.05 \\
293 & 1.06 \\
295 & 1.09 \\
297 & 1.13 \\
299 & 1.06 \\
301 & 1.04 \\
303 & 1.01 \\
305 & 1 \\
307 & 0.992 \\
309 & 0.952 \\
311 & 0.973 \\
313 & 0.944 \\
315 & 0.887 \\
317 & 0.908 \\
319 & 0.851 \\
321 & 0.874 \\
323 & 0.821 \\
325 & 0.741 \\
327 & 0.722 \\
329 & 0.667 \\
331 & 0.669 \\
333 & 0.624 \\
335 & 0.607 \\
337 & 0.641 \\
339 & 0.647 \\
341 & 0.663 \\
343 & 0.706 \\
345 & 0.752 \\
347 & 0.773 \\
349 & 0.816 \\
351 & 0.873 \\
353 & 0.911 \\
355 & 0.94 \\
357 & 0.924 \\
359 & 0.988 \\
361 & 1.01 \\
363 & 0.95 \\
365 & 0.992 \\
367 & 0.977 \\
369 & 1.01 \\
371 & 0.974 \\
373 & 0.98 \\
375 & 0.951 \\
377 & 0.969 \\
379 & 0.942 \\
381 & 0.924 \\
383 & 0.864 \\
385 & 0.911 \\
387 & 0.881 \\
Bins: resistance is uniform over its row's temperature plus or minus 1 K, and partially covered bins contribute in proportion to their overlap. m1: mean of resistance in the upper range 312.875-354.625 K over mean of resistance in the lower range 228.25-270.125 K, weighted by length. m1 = 0.53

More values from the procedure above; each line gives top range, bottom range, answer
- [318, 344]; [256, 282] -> 0.55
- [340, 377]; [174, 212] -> 0.63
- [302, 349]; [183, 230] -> 0.57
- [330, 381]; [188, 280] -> 0.61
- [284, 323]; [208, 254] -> 0.70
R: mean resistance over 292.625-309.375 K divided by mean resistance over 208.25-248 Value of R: 0.73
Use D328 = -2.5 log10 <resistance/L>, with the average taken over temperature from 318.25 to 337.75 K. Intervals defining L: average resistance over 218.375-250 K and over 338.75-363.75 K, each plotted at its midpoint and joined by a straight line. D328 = 0.323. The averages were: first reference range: 1.46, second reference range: 0.847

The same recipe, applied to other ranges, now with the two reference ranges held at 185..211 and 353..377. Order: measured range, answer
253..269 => -0.11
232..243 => -0.15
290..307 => 0.10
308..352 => 0.34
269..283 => 0.02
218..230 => -0.05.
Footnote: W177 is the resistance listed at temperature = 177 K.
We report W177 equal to 1.46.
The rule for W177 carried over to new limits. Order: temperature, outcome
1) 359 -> 0.988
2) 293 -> 1.06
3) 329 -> 0.667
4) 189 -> 1.42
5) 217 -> 1.31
